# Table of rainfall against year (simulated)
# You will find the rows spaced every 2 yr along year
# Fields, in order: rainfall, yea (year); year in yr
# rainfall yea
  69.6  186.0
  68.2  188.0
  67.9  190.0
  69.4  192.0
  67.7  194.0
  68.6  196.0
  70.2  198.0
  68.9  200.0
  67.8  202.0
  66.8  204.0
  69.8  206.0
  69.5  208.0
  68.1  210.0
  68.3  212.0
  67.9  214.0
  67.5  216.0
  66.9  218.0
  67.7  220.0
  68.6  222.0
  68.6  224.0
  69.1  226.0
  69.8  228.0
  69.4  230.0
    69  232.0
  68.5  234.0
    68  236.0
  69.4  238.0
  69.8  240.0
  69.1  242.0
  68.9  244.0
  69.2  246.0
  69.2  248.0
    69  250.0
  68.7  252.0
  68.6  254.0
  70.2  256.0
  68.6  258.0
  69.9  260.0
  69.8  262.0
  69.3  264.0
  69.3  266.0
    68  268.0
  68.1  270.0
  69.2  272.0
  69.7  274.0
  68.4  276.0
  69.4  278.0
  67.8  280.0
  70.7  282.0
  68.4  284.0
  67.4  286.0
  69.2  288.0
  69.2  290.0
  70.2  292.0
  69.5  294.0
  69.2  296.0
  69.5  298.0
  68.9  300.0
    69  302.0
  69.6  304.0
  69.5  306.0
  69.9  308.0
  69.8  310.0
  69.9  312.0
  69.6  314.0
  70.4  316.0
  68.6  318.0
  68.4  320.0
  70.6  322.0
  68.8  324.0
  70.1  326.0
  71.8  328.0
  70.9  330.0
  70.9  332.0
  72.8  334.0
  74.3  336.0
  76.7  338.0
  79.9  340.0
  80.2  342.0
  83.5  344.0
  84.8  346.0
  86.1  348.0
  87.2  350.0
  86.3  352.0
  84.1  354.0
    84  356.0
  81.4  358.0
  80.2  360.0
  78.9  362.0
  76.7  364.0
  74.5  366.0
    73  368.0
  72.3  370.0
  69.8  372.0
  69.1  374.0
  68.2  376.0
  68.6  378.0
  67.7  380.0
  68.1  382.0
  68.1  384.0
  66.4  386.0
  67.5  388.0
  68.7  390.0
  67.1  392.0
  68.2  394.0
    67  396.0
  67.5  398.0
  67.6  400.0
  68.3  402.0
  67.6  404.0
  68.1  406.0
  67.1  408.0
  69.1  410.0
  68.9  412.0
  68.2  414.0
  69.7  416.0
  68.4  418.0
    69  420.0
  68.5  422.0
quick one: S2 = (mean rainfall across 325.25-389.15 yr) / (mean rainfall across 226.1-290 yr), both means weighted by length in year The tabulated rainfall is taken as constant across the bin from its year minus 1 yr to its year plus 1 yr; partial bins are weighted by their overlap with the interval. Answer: 1.09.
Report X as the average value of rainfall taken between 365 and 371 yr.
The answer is 73.3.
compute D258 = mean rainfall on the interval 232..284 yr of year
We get 69.1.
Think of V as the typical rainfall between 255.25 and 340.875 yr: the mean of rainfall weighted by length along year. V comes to 70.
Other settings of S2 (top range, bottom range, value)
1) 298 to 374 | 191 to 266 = 1.09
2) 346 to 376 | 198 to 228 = 1.15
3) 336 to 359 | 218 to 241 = 1.20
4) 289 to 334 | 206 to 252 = 1.02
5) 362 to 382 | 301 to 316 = 1.02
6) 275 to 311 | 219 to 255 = 1.00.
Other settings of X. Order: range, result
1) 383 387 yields 67.2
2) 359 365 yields 78.6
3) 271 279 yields 69.2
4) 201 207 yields 68.1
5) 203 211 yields 68.6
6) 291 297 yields 69.6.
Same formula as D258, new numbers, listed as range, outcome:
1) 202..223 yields 68.1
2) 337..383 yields 77.4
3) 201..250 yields 68.6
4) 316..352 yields 75.8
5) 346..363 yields 83.6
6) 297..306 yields 69.3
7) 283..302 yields 69.1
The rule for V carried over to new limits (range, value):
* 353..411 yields 71.2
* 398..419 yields 68.3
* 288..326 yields 69.5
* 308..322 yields 69.6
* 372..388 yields 68.1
